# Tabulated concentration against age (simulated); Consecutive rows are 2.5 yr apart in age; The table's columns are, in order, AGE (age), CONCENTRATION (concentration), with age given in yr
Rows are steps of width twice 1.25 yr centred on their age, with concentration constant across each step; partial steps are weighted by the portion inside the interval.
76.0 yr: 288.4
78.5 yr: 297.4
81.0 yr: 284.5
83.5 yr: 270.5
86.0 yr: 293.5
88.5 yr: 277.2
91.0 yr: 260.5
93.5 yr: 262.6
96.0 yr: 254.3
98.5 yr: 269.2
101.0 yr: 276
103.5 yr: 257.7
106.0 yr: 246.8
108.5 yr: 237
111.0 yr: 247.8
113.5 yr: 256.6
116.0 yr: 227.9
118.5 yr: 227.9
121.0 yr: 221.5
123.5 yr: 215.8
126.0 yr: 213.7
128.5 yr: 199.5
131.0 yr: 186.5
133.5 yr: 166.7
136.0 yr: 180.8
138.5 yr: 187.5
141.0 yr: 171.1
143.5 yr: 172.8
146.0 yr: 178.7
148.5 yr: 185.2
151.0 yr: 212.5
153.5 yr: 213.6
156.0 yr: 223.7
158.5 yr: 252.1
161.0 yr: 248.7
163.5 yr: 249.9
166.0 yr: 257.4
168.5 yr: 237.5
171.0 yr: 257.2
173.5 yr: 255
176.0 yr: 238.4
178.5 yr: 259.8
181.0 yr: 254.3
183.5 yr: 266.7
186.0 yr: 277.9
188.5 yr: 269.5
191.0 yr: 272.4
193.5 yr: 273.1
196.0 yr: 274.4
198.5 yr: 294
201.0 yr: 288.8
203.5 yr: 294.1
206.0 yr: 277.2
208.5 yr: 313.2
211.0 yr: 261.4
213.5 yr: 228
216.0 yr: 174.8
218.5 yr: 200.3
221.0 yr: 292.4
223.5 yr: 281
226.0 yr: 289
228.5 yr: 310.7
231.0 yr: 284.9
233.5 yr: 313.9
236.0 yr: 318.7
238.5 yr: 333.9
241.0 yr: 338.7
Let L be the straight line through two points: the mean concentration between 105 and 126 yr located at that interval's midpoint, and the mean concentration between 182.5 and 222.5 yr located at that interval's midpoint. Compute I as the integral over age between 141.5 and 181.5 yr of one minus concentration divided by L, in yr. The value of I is 3.5 yr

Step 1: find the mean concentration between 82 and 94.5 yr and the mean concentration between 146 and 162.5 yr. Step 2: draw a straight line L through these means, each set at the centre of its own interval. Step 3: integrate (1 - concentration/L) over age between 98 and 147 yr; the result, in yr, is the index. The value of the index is 6.0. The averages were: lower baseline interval 273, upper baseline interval 220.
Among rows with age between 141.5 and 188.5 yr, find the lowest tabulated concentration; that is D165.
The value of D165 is 172.8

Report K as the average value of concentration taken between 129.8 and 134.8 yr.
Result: 177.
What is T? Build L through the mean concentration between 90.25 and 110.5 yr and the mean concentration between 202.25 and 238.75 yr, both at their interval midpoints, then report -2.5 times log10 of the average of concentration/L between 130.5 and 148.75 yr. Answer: 0.43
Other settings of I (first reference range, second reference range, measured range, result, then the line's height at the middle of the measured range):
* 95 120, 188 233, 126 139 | 3.48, 255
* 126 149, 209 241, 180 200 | -2.81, 240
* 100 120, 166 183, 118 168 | 8.18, 249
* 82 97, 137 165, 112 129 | 1.05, 239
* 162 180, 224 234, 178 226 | 1.44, 276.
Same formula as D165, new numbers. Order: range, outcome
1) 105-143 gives 166.7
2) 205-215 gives 228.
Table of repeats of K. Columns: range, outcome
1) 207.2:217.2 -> 245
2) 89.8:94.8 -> 261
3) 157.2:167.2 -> 252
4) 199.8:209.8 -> 293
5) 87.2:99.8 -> 265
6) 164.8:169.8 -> 247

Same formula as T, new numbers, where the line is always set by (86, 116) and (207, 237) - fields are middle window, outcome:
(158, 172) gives 0.065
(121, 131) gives 0.247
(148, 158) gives 0.231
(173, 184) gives 0.055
